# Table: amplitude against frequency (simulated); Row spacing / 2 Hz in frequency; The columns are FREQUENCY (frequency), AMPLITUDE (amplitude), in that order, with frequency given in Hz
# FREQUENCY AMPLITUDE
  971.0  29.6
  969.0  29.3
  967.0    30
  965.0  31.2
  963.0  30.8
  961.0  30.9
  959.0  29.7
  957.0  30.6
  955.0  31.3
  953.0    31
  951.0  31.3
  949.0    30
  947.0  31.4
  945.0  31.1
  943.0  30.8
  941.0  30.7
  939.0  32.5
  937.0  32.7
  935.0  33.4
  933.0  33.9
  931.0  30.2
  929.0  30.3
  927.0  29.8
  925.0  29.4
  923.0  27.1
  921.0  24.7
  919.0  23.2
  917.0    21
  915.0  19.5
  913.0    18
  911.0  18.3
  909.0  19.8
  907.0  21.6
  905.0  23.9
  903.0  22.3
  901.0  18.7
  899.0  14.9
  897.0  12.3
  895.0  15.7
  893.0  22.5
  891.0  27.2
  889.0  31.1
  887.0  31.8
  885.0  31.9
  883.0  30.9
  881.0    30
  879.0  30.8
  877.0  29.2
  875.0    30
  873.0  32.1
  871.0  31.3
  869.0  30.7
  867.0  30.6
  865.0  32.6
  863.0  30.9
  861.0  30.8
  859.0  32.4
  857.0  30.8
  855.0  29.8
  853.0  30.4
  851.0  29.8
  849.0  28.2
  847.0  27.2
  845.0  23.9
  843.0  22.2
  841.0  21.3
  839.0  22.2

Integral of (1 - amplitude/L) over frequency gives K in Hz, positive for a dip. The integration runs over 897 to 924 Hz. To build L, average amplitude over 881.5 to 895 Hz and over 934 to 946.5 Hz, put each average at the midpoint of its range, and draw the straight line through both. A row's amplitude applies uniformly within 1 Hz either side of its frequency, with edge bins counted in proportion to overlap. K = 8.3 Hz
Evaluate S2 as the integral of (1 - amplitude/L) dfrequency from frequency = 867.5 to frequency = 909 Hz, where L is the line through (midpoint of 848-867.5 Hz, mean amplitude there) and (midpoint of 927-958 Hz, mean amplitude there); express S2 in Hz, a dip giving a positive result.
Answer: 6.75 Hz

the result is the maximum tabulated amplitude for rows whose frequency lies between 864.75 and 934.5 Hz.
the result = 33.9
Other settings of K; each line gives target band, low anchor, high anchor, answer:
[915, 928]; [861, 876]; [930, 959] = 2.5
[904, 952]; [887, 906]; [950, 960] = -1.1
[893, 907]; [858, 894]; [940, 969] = 5.5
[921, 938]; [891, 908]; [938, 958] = -2.4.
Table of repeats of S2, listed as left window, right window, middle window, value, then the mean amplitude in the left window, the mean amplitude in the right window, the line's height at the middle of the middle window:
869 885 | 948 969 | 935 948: -0.4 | 30.7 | 30.6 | 30.6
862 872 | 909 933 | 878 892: -0.7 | 31.2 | 24.9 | 29.1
